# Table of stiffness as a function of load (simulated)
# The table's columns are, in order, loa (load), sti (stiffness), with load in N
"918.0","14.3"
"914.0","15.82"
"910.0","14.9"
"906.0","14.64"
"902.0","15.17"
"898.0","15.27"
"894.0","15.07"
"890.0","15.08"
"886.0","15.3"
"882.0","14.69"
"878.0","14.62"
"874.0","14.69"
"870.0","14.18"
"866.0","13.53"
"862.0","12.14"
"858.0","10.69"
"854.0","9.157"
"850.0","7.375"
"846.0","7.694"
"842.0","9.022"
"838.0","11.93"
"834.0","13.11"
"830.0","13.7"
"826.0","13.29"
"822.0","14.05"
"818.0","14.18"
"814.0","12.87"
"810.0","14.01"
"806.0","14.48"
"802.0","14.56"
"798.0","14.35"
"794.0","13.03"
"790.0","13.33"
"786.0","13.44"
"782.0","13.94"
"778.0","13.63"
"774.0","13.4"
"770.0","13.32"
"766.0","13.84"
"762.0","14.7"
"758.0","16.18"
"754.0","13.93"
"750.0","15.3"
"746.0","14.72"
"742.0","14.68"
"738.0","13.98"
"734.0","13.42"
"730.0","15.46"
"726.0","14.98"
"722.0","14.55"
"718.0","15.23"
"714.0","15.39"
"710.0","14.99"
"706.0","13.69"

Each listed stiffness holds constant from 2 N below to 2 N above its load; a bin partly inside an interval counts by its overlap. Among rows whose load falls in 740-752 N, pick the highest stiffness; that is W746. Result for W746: 15.3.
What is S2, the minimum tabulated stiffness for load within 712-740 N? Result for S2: 13.42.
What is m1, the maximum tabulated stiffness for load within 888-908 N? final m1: 15.27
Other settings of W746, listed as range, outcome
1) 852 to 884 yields 14.69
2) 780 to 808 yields 14.56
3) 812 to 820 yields 14.18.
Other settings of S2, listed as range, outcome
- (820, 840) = 11.93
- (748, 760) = 13.93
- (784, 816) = 12.87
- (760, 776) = 13.32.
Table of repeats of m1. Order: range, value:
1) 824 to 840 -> 13.7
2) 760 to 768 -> 14.7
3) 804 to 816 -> 14.48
